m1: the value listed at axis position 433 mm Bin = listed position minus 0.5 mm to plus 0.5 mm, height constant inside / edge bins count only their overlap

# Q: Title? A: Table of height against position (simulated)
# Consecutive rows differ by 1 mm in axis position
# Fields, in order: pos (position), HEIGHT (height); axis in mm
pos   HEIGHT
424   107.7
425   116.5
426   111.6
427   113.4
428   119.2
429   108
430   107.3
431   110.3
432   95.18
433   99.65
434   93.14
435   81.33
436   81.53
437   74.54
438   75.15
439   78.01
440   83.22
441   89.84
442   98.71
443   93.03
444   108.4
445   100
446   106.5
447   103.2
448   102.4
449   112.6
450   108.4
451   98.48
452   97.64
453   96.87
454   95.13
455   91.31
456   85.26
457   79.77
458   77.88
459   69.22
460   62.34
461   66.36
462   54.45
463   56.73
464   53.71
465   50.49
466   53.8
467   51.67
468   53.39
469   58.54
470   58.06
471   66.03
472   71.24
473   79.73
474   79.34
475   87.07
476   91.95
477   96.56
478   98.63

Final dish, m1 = 99.65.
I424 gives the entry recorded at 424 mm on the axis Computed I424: 107.7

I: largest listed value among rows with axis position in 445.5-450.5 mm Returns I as 112.6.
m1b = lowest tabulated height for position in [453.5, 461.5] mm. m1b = 62.34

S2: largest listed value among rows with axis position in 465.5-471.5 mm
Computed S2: 66.03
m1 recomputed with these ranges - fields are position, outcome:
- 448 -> 102.4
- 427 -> 113.4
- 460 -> 62.34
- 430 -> 107.3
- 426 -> 111.6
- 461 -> 66.36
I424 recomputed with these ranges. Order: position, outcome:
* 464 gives 53.71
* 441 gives 89.84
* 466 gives 53.8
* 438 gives 75.15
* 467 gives 51.67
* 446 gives 106.5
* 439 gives 78.01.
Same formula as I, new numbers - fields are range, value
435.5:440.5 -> 83.22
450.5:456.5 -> 98.48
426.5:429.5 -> 119.2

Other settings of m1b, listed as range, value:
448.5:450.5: 108.4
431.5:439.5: 74.54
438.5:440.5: 78.01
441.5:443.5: 93.03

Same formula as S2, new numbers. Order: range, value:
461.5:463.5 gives 56.73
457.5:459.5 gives 77.88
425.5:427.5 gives 113.4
